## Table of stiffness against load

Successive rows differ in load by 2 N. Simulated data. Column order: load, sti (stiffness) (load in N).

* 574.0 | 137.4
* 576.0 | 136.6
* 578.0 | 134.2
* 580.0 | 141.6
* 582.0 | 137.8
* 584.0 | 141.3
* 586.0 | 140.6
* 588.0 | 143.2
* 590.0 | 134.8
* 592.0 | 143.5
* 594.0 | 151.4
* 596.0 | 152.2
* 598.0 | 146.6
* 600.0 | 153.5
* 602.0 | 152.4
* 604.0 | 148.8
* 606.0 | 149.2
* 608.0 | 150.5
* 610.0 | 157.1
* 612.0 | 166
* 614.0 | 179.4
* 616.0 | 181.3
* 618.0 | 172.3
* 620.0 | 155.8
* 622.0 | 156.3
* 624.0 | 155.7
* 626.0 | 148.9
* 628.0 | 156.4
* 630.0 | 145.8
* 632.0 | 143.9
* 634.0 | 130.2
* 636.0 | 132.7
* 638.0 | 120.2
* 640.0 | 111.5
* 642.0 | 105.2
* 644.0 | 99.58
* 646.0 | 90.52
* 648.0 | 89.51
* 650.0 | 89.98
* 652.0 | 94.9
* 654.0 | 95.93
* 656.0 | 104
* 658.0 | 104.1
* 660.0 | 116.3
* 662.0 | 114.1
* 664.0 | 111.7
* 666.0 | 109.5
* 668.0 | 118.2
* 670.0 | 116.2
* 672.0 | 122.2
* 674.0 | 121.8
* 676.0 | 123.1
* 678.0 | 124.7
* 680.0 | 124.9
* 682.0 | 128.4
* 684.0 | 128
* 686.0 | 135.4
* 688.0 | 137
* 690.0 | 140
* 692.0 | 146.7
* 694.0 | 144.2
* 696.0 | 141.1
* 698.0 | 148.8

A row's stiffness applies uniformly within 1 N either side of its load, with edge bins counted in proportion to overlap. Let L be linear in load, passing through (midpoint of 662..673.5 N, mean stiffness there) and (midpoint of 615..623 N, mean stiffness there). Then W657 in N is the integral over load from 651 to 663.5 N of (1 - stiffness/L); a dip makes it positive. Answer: 2.1 N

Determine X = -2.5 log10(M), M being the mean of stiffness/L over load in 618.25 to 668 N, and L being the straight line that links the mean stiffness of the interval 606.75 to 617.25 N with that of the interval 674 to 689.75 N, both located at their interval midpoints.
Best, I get 0.24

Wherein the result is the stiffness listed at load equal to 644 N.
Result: 99.58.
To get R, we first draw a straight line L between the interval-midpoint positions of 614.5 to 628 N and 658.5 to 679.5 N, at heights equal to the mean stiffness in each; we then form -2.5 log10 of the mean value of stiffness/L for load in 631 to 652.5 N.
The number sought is 0.29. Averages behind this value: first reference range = 162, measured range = 110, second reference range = 118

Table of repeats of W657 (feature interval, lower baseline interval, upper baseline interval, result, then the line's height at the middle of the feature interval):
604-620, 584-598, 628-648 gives -3.6 N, 134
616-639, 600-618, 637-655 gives -3.2 N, 130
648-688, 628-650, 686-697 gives 4.9 N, 131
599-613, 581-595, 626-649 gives -2.0 N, 135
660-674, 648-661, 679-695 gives -0.3 N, 114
